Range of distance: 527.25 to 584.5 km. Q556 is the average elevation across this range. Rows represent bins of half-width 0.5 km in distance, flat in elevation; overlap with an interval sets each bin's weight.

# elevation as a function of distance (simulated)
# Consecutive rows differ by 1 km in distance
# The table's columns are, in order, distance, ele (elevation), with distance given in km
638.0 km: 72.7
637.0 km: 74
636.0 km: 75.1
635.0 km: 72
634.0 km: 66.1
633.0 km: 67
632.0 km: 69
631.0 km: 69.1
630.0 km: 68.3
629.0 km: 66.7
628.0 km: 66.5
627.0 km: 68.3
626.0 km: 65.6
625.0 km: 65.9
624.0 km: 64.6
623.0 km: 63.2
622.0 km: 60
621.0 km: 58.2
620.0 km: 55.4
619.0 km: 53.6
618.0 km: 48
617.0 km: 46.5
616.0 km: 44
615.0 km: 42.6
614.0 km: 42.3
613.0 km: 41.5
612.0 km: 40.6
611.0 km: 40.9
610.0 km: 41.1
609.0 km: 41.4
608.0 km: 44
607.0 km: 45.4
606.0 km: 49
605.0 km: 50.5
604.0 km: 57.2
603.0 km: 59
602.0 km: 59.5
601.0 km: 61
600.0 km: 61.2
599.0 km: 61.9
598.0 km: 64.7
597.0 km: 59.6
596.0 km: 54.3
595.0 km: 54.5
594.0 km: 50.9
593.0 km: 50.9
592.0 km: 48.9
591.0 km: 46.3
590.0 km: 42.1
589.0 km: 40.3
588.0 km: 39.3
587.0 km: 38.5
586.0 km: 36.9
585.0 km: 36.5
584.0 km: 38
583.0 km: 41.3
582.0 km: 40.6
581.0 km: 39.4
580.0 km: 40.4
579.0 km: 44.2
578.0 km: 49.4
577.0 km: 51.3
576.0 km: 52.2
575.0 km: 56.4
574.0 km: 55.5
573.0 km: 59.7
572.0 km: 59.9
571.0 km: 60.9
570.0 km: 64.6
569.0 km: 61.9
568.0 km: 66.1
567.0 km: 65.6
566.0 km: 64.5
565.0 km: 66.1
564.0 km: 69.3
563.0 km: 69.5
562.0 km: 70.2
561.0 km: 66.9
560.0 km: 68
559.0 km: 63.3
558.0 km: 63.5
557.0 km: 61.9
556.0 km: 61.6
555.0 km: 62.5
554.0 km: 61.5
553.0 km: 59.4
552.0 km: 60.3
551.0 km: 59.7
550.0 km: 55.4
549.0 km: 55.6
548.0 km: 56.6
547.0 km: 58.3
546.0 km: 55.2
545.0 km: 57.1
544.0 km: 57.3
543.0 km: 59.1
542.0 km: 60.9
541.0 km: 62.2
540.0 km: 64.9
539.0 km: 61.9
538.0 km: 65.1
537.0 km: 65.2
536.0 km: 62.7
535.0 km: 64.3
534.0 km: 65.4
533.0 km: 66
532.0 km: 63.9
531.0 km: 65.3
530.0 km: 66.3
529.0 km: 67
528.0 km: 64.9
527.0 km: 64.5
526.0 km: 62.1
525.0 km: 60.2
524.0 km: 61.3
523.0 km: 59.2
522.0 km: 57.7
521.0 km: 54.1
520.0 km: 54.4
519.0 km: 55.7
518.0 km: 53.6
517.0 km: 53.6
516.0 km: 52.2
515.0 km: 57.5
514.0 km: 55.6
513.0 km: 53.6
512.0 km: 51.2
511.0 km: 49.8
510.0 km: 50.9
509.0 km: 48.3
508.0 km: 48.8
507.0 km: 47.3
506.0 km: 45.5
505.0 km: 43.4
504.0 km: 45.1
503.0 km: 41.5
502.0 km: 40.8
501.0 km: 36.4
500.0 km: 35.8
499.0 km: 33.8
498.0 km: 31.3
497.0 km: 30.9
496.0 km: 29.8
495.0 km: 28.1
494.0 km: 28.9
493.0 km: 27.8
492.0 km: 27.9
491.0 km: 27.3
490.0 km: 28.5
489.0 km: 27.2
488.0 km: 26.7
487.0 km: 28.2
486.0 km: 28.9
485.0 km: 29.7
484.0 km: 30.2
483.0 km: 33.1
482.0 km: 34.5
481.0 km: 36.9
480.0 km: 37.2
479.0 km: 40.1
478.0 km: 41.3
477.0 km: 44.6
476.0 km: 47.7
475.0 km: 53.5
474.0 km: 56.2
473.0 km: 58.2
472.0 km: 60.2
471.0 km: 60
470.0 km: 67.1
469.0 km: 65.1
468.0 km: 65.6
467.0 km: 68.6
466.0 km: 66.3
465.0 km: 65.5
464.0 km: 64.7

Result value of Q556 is 59.6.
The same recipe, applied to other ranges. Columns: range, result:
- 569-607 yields 50.8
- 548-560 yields 60.6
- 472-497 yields 35.9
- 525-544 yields 63.7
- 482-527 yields 42.7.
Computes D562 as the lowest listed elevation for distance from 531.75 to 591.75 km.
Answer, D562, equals 36.5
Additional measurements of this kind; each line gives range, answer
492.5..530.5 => 27.8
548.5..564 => 55.4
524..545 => 57.1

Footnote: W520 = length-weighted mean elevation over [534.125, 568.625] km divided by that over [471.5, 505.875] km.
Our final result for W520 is 1.69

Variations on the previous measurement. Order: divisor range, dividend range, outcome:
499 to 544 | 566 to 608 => 0.93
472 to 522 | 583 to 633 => 1.26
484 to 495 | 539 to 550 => 2.08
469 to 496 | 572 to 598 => 1.21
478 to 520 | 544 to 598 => 1.39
